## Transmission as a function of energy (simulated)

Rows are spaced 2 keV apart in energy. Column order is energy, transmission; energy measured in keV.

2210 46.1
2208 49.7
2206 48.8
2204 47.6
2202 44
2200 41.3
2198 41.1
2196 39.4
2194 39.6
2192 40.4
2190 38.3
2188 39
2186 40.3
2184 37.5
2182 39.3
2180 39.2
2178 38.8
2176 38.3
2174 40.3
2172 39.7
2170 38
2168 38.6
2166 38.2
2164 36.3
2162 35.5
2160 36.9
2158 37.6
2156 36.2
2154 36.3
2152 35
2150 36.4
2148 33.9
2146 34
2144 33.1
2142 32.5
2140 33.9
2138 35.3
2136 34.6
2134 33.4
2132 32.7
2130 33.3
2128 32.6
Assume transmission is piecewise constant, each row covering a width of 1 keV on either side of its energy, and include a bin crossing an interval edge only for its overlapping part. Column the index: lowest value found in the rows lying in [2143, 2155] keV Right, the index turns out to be 33.1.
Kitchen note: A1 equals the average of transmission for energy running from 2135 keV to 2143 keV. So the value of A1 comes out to 34.1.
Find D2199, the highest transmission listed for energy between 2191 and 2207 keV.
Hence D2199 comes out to 48.8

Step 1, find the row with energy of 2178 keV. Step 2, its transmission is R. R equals 38.8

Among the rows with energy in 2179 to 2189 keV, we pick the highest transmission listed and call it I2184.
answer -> 40.3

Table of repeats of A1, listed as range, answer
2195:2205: 42.7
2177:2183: 39.1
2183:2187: 38.9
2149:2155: 35.9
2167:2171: 38.3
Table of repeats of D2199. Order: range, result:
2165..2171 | 38.6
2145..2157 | 36.4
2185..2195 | 40.4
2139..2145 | 33.9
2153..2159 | 37.6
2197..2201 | 41.3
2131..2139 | 35.3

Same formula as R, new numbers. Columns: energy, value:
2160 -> 36.9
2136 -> 34.6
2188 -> 39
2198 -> 41.1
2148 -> 33.9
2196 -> 39.4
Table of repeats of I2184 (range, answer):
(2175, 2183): 39.3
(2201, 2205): 47.6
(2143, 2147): 34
